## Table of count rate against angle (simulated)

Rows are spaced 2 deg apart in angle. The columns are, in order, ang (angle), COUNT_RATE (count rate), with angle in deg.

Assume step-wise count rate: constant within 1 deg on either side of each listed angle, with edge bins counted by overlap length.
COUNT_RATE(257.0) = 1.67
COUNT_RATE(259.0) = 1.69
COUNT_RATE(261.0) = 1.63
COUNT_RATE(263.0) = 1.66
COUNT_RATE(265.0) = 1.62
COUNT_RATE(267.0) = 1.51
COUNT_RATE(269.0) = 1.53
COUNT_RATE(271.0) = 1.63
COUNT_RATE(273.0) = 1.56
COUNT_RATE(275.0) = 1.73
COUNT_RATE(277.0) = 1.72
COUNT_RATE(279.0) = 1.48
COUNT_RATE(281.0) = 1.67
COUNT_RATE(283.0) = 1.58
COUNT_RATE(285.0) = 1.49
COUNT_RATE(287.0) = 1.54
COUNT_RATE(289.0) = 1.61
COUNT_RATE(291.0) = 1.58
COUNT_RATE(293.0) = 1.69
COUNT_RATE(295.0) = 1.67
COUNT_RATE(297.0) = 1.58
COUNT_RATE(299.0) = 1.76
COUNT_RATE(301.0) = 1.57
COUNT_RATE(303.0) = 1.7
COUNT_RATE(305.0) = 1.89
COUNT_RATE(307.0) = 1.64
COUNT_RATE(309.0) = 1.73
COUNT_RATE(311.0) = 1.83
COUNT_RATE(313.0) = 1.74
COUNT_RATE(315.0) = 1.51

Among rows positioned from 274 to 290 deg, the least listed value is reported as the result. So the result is 1.48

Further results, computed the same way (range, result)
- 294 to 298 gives 1.58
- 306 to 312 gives 1.64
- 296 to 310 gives 1.57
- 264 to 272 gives 1.51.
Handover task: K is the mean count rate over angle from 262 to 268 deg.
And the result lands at 1.6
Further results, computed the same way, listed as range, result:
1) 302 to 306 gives 1.79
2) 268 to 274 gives 1.57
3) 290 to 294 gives 1.64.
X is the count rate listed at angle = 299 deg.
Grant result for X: 1.76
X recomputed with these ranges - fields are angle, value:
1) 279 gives 1.48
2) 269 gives 1.53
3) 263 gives 1.66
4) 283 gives 1.58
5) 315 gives 1.51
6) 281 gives 1.67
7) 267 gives 1.51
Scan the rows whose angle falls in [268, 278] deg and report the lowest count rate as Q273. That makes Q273 1.53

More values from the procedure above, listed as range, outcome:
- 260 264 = 1.63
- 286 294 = 1.54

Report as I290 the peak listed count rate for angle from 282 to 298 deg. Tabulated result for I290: 1.69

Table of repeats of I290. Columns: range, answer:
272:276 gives 1.73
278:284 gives 1.67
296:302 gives 1.76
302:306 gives 1.89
